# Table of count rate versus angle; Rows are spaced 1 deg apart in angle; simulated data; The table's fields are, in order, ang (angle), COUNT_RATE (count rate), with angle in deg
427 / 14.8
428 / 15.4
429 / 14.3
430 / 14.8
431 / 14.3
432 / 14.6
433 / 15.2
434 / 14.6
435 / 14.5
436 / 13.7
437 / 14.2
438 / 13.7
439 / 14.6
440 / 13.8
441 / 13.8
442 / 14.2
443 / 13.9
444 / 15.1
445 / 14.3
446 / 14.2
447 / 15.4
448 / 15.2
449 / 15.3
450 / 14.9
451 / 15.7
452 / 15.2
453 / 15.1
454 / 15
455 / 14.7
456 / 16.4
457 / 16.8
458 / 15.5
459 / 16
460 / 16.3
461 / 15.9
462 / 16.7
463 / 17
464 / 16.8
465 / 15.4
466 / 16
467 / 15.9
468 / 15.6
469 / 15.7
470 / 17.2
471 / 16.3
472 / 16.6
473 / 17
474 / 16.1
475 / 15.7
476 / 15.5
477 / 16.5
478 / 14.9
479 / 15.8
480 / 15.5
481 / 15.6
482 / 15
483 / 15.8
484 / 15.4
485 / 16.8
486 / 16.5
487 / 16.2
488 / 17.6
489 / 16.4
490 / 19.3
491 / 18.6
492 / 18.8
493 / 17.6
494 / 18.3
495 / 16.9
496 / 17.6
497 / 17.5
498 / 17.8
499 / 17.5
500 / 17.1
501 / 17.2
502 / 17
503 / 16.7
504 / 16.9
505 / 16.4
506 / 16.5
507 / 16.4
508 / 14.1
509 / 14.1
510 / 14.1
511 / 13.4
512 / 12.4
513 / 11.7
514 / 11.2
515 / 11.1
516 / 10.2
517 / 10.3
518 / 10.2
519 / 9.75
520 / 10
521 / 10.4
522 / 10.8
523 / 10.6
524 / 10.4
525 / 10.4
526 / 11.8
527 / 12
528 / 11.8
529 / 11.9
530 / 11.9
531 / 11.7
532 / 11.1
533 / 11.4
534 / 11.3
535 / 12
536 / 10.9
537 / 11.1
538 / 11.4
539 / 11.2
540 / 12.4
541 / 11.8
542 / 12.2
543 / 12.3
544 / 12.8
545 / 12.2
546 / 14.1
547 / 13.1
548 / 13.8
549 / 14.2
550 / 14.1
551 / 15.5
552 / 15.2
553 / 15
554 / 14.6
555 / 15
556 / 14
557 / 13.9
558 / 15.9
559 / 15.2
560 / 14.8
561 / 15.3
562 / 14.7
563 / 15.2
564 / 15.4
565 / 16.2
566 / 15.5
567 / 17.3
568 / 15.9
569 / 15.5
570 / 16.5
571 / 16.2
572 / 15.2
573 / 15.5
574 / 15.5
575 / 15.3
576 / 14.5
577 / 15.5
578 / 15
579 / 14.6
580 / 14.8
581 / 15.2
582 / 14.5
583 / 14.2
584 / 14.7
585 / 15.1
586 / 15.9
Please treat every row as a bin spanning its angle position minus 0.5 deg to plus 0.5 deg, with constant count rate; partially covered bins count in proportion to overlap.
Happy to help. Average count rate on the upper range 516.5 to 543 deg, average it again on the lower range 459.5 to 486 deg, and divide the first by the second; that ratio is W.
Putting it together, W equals 0.7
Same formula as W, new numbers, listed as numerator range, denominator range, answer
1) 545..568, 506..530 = 1.26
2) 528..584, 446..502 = 0.86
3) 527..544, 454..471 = 0.73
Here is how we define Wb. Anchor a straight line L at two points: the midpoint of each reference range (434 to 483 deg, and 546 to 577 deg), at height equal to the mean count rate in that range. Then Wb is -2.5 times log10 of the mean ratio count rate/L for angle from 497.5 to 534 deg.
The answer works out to 0.18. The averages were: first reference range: 15.4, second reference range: 15.1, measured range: 13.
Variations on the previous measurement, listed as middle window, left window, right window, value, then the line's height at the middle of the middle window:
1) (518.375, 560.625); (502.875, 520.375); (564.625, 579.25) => 0.14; 14.2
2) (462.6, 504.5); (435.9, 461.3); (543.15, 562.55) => -0.13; 14.8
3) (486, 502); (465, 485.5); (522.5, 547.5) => -0.20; 14.6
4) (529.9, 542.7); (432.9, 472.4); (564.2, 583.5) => 0.31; 15.4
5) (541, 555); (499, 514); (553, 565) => 0.10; 15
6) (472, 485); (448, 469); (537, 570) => -0.02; 15.5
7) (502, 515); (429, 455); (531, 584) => -0.01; 14.3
